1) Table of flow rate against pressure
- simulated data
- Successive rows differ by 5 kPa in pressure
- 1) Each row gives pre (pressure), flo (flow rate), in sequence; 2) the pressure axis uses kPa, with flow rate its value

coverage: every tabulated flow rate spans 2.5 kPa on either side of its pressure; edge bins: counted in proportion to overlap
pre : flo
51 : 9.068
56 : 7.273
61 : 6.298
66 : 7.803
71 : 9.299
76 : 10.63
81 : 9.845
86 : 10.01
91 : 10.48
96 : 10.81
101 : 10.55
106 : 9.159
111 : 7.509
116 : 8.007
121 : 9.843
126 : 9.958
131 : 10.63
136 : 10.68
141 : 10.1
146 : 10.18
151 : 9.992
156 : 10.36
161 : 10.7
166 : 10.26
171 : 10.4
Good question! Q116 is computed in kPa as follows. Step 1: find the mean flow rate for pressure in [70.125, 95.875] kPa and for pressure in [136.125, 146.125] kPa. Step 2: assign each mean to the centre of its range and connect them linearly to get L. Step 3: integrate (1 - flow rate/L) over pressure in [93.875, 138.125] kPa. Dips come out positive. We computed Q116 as 2.4 kPa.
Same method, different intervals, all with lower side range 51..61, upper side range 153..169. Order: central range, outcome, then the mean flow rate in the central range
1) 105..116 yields 1.0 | 8.15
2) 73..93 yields -4.8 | 10.2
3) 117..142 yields -1.5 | 10.1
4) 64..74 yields -1.1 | 8.69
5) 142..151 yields -0.1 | 10.1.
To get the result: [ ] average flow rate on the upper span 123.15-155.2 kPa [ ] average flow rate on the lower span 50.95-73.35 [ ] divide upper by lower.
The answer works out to 1.31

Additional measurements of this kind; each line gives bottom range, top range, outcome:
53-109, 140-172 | 1.11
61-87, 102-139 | 1.03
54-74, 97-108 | 1.29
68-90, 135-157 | 1.03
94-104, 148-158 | 0.96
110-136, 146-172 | 1.09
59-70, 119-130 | 1.35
